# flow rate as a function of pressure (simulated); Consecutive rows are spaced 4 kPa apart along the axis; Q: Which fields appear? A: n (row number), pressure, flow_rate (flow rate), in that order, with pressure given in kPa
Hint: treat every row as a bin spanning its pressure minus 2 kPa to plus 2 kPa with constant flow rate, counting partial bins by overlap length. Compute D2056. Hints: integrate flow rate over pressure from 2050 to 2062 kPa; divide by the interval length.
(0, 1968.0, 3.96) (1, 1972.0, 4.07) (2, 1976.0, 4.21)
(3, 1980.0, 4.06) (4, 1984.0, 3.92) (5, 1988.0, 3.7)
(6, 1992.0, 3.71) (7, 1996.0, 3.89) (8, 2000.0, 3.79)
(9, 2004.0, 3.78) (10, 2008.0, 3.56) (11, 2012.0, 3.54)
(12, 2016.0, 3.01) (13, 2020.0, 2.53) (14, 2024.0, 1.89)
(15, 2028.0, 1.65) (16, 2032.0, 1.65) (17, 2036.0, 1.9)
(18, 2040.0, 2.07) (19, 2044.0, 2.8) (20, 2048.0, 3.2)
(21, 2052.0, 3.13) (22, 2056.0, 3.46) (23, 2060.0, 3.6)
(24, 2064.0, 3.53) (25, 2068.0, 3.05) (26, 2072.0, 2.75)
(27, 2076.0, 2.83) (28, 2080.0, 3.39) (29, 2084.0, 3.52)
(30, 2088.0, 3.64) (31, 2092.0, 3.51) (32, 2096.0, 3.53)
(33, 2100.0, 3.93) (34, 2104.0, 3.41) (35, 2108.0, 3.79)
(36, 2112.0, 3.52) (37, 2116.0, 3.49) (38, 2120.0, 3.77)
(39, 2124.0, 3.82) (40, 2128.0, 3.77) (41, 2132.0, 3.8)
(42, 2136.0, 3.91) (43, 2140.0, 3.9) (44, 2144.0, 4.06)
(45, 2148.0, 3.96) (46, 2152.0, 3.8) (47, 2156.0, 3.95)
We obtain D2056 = 3.4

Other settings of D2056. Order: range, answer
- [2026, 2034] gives 1.65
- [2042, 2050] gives 3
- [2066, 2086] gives 3.11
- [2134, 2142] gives 3.91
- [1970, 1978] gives 4.14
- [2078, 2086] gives 3.46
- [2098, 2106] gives 3.67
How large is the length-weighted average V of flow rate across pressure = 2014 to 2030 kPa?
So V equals 2.27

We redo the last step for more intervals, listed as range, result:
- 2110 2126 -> 3.65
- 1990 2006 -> 3.79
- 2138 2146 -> 3.98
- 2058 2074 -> 3.23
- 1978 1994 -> 3.85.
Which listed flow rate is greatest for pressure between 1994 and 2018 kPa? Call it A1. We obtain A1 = 3.89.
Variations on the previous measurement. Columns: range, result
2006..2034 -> 3.56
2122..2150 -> 4.06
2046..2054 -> 3.2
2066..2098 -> 3.64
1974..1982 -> 4.21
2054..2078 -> 3.6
